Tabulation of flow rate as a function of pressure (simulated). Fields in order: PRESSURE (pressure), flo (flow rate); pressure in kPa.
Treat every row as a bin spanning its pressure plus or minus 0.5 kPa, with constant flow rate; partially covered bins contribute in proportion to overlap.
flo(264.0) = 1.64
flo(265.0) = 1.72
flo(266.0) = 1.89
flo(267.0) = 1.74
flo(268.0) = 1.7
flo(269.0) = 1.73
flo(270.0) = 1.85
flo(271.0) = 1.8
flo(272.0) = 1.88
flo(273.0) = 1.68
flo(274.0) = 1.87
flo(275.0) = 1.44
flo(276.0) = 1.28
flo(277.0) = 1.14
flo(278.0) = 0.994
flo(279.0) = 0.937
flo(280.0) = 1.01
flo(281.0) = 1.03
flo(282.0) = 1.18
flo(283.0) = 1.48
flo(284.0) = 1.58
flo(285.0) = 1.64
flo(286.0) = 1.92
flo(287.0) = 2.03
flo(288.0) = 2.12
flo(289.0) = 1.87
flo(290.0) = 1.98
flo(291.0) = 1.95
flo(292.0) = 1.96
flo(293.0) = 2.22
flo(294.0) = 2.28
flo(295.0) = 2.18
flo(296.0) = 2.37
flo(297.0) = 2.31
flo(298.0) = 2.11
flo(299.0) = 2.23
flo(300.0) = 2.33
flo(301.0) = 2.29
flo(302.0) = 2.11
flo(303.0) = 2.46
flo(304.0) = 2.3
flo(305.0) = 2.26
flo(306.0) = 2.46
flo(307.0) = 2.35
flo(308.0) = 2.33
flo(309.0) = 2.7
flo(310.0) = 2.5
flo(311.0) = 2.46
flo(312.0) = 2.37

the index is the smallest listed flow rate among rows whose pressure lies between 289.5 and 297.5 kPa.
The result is 1.95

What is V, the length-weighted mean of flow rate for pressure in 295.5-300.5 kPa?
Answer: 2.27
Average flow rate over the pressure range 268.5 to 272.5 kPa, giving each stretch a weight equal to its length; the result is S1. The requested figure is 1.82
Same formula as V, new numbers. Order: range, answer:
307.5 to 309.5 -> 2.52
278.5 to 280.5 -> 0.974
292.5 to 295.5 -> 2.23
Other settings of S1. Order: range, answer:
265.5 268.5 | 1.78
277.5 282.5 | 1.03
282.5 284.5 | 1.53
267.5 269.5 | 1.71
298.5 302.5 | 2.24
